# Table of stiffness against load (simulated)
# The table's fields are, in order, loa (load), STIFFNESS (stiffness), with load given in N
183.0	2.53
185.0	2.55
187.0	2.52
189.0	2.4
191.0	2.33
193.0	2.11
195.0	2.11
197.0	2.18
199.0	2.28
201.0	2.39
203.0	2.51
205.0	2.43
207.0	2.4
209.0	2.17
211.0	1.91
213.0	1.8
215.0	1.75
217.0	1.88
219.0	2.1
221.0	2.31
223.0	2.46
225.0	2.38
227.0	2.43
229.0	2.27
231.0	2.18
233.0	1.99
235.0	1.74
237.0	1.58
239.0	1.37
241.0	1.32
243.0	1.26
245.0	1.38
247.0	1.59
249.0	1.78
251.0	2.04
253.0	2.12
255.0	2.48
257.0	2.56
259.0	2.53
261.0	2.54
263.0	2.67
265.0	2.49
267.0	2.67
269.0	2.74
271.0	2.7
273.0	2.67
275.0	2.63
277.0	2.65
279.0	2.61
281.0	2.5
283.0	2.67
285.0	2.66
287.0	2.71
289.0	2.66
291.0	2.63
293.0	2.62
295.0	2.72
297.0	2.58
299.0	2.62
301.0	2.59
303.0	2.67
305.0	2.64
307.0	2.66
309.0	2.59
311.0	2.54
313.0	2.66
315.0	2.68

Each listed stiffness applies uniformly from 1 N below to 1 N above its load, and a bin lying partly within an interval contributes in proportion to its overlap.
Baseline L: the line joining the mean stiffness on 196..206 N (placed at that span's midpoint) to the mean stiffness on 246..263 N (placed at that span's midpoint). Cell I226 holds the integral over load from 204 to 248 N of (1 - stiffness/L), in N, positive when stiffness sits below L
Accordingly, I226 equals 6.9 N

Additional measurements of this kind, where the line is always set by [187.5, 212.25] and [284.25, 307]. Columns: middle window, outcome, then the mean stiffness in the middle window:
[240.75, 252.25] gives 4.05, 1.59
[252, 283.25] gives -0.47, 2.57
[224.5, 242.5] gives 3.83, 1.89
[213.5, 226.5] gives 1.14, 2.14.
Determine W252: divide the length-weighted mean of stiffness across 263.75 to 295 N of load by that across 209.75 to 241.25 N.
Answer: 1.3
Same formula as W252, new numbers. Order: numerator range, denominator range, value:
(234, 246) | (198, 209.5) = 0.61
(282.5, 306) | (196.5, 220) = 1.23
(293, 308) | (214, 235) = 1.22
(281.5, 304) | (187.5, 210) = 1.15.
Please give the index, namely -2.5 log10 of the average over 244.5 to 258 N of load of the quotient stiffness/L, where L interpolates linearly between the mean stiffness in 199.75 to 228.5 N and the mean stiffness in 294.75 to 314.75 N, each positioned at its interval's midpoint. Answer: 0.18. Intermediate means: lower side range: 2.21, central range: 2.02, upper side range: 2.63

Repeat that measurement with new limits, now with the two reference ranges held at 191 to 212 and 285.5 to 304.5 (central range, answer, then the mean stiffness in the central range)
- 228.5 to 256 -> 0.33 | 1.78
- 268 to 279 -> -0.05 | 2.67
